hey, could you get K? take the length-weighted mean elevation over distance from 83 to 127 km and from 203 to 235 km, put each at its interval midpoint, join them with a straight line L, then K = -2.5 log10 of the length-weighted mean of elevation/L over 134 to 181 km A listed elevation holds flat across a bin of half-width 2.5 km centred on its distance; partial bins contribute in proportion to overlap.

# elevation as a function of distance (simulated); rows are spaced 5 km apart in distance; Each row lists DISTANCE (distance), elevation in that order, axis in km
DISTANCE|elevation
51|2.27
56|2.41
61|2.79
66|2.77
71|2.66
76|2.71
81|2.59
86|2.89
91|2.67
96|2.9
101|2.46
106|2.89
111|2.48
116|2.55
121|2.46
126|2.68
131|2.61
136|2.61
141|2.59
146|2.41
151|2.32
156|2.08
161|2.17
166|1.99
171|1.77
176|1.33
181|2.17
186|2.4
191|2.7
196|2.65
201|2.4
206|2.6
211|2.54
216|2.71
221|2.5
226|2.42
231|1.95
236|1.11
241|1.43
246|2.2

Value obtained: 0.188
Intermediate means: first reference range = 2.66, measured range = 2.14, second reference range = 2.39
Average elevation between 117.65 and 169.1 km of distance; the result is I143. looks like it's 2.39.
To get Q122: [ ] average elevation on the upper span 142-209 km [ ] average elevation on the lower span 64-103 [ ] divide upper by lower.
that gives 0.83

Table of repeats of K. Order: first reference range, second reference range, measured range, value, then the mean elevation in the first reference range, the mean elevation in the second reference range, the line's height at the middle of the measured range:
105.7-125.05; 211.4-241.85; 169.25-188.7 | 0.18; 2.57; 2.09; 2.29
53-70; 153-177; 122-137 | -0.21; 2.65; 1.91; 2.16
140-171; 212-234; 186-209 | -0.11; 2.2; 2.38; 2.31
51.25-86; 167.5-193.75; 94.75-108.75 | -0.11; 2.65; 2.08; 2.48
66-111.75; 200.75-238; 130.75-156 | 0.03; 2.71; 2.29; 2.53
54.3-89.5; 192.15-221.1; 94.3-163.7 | 0.06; 2.69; 2.58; 2.65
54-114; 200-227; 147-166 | 0.19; 2.69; 2.54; 2.61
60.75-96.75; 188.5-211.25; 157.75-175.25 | 0.34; 2.74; 2.58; 2.62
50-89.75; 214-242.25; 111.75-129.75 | -0.05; 2.65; 2.03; 2.45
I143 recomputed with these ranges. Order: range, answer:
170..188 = 1.92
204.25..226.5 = 2.56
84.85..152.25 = 2.61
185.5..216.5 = 2.57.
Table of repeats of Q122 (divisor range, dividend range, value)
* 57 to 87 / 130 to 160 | 0.89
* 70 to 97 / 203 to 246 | 0.79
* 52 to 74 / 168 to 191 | 0.76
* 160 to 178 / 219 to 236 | 1.17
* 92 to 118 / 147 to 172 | 0.79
